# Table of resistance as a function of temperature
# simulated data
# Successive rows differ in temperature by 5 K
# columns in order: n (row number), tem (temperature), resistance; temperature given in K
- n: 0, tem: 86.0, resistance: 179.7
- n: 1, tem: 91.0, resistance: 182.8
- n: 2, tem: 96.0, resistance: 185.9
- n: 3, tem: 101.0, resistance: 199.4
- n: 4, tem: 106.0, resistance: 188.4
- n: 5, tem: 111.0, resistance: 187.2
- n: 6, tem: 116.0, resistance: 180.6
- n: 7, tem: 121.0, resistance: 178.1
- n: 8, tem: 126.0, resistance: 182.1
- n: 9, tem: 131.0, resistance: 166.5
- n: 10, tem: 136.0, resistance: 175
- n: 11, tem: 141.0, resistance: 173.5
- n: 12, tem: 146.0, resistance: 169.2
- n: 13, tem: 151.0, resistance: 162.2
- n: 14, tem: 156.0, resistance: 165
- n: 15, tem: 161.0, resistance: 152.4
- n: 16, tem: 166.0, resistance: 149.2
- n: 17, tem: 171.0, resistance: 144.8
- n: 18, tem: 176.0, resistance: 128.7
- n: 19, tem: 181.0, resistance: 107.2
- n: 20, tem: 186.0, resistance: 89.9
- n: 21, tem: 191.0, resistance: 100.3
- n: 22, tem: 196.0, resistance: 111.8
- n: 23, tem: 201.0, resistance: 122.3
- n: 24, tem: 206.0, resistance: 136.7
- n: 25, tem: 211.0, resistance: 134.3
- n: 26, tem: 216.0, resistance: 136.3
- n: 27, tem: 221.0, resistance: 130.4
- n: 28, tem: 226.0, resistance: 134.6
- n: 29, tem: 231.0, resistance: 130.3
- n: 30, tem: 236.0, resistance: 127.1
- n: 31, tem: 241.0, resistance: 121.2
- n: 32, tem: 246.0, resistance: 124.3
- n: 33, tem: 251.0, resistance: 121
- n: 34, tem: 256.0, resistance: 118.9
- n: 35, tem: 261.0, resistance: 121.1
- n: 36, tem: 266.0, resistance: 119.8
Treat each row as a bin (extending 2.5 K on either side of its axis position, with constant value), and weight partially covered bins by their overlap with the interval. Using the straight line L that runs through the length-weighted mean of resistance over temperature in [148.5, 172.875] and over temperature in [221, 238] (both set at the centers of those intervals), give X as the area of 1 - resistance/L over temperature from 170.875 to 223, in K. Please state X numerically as 7.6 K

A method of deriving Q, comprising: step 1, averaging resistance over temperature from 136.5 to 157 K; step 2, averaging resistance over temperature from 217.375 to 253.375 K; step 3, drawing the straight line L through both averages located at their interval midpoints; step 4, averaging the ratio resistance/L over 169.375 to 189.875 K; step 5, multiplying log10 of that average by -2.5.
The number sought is 0.31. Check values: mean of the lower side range 168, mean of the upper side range 127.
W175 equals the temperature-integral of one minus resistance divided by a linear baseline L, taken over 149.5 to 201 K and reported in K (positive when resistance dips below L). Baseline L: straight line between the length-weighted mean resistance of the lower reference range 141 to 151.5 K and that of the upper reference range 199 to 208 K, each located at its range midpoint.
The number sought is 6.7 K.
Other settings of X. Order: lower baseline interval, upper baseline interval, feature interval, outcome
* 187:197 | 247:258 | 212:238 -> -4.5 K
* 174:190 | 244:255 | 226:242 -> -1.3 K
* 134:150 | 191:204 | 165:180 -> 0.4 K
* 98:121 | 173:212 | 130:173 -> -3.0 K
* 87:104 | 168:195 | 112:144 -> -3.2 K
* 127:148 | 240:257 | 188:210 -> 3.9 K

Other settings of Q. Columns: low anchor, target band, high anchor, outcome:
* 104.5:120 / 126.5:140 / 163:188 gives -0.05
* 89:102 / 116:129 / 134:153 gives -0.01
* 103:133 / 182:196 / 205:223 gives 0.42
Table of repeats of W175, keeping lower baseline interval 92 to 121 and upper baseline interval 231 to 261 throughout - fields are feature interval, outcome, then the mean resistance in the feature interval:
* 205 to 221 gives 0.39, 135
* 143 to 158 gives 0.11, 166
